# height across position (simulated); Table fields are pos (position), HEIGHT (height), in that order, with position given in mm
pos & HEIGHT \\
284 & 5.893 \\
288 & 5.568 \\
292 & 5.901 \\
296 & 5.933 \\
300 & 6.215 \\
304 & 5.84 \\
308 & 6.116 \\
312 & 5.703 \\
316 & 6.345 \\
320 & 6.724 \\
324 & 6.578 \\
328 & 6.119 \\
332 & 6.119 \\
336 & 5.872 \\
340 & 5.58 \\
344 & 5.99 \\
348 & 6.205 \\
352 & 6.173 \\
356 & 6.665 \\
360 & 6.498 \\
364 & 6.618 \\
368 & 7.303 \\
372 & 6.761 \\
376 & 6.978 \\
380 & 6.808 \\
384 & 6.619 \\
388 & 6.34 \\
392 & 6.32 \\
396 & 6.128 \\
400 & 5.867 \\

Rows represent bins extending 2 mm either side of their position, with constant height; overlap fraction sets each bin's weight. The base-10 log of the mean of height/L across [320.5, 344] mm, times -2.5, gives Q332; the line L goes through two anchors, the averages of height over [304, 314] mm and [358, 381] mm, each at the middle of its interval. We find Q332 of 0.03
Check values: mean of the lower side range 5.9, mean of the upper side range 6.83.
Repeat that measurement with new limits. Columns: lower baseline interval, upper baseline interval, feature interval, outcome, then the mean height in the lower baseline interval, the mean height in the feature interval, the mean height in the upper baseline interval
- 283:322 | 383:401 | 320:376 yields -0.04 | 6.03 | 6.38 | 6.26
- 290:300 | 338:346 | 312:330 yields -0.09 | 5.98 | 6.36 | 5.79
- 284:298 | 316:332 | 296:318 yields 0.01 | 5.81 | 6.03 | 6.41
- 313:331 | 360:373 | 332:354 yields 0.11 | 6.38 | 5.98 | 6.84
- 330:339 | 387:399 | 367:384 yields -0.13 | 5.95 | 6.9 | 6.22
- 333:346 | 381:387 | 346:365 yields -0.05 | 5.84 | 6.42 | 6.6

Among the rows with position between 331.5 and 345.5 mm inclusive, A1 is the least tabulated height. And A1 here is 5.58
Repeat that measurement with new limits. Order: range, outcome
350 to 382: 6.173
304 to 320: 5.703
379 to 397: 6.128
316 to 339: 5.872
